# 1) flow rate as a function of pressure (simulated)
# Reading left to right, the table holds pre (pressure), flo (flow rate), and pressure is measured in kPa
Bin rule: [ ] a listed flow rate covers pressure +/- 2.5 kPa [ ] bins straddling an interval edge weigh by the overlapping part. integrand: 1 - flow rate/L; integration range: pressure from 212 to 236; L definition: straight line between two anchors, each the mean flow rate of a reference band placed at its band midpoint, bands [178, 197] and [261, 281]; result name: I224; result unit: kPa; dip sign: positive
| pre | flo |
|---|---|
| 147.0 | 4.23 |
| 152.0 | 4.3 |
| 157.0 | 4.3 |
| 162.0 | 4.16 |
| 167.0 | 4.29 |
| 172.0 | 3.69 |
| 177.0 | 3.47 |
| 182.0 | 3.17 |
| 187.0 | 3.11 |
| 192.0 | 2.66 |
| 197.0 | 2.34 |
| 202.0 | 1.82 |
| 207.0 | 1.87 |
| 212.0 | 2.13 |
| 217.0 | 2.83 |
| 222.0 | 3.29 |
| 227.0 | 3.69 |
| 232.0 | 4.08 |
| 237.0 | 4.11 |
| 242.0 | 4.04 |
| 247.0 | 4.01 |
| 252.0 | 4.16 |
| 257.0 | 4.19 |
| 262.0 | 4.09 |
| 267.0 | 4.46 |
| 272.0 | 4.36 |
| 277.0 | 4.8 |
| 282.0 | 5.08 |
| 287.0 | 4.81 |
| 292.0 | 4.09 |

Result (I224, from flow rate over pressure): 1.8 kPa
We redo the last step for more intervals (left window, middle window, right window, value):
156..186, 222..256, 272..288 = 3.56 kPa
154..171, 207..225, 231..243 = 6.39 kPa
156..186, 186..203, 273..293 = 6.37 kPa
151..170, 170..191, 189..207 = -0.91 kPa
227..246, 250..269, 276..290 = 0.96 kPa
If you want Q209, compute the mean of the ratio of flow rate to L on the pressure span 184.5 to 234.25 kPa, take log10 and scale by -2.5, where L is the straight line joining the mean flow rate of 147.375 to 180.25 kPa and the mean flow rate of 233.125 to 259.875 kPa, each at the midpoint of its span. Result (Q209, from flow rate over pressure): 0.42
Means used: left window 4.03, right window 4.1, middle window 2.78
